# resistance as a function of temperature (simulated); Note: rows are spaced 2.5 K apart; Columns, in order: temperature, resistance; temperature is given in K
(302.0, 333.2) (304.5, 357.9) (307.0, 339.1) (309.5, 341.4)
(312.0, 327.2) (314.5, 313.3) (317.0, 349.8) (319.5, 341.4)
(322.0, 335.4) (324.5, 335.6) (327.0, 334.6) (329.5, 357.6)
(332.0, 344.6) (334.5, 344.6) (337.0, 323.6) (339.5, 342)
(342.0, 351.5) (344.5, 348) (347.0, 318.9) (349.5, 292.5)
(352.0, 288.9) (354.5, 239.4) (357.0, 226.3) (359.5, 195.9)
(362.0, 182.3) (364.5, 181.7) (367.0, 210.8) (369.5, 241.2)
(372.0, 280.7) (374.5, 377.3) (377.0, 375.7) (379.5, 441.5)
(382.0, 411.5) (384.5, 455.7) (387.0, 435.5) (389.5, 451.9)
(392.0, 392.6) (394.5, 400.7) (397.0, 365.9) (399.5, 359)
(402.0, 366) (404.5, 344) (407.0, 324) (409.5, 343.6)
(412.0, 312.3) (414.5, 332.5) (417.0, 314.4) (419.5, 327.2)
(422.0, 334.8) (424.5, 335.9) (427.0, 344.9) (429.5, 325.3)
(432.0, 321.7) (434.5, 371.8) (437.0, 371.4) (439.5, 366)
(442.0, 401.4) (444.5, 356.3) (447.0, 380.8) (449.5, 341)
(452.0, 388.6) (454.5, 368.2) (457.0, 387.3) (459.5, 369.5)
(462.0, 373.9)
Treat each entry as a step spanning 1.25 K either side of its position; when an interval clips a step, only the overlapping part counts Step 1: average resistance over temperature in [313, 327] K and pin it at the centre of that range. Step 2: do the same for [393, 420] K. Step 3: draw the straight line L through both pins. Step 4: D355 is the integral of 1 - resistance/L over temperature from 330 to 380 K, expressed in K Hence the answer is 6.6 K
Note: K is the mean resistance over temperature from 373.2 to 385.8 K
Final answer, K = 412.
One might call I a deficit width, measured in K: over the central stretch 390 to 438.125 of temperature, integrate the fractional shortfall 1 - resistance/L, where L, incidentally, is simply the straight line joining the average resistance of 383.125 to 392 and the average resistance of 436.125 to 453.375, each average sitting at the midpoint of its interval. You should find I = 7.1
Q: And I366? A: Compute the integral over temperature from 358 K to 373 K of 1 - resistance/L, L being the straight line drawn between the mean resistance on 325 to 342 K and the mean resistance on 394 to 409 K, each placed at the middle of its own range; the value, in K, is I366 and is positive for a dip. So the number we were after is 5.8 K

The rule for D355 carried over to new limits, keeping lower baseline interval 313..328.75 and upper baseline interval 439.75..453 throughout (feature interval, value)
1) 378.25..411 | -3.1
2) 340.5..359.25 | 2.9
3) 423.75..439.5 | 0.9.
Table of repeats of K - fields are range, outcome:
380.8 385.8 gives 434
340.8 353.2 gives 320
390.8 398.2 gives 386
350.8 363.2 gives 226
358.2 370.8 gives 203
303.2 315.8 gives 336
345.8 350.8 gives 305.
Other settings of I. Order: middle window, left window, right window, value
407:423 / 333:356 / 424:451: 0.9 K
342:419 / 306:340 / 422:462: 4.9 K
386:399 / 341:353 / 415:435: -3.1 K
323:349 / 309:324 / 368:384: 0.2 K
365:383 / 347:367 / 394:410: -2.8 K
